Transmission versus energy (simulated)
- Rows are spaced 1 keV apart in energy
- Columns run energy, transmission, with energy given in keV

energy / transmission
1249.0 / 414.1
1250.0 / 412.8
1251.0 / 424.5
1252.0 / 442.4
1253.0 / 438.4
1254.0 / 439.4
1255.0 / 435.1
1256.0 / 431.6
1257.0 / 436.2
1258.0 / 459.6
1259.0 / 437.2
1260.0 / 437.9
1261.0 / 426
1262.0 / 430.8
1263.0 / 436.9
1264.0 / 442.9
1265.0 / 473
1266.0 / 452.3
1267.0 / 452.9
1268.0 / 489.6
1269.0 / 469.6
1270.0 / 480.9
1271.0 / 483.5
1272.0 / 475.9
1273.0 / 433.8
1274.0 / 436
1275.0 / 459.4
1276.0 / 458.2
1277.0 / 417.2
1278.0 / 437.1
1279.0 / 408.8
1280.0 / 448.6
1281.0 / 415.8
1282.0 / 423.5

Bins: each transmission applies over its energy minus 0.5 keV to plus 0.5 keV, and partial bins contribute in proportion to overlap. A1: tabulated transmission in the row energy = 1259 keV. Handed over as 437.2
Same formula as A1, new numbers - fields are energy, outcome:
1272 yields 475.9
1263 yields 436.9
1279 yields 408.8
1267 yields 452.9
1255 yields 435.1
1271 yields 483.5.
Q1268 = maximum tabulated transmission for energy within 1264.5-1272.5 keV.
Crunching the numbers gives 489.6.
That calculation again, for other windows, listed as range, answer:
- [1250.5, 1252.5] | 442.4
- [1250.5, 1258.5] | 459.6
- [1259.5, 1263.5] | 437.9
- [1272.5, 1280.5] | 459.4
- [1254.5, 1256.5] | 435.1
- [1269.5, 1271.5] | 483.5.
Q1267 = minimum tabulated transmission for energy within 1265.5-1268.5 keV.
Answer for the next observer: 452.3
